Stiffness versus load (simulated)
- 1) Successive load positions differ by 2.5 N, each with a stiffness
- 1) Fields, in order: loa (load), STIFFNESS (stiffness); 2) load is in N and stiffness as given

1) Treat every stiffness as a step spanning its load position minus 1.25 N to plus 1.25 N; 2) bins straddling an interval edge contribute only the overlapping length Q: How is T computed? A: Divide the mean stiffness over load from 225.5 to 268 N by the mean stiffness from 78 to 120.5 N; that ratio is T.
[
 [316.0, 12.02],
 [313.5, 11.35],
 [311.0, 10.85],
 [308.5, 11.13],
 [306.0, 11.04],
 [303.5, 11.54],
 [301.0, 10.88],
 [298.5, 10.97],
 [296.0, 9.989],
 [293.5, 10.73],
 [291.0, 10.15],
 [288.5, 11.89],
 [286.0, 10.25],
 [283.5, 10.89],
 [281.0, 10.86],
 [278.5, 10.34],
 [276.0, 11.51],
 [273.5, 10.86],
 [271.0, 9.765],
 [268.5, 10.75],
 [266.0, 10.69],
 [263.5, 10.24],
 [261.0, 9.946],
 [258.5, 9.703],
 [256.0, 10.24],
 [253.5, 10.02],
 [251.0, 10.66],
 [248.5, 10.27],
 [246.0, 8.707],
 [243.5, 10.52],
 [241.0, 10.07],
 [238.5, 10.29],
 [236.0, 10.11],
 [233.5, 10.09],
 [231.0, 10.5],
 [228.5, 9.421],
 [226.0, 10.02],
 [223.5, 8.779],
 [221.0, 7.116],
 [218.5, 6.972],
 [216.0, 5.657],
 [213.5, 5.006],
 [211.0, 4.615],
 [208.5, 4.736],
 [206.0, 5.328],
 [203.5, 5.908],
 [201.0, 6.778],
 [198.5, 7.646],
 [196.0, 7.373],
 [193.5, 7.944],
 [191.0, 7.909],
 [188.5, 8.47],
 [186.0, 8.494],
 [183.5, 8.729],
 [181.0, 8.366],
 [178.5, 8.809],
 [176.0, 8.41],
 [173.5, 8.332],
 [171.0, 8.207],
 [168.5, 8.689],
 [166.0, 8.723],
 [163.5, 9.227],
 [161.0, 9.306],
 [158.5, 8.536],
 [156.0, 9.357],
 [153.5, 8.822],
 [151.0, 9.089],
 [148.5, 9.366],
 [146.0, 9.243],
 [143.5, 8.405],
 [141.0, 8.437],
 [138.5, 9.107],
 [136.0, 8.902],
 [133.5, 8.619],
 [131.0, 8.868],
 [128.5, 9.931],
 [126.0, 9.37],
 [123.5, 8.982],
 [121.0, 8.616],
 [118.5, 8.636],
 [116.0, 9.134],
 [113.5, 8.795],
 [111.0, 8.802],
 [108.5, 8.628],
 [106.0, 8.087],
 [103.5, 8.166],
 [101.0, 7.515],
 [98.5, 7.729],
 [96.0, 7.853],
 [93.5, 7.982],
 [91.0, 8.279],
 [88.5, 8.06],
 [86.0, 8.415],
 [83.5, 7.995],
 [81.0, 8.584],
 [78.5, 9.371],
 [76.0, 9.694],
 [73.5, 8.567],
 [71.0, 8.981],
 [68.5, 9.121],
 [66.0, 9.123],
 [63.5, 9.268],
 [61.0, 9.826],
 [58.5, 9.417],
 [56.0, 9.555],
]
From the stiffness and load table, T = 1.21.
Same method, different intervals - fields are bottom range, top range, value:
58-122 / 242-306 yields 1.22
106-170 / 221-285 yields 1.14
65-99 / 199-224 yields 0.71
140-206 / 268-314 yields 1.30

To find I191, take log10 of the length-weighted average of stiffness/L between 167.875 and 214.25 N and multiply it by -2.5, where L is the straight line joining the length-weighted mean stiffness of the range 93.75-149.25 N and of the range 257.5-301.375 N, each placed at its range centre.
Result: 0.275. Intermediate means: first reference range 8.67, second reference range 10.6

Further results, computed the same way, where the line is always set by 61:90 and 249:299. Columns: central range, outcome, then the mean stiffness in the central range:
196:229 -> 0.43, 6.73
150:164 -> 0.06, 9.05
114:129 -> 0.02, 9.05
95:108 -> 0.15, 7.91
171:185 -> 0.15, 8.5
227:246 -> 0.02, 10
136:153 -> 0.06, 8.93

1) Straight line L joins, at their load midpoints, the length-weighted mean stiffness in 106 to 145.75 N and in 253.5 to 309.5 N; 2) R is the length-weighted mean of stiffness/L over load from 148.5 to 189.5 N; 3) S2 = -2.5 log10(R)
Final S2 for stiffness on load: 0.07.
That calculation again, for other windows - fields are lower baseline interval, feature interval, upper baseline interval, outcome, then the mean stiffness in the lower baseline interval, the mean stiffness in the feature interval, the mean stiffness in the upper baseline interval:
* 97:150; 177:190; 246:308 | 0.11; 8.73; 8.56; 10.6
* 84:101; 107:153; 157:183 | -0.08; 8.01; 8.93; 8.67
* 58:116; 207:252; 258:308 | 0.19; 8.62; 8.5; 10.7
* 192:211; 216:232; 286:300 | -0.14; 6.42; 8.53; 10.7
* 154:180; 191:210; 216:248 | 0.34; 8.76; 6.6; 9.26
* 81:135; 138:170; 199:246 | -0.09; 8.5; 8.94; 7.9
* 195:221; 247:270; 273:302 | -0.14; 6.04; 10.3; 10.8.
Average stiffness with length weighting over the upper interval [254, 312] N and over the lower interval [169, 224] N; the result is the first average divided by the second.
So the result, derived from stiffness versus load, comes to 1.47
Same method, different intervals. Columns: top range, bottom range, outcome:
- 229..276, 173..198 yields 1.24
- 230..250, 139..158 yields 1.13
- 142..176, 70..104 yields 1.06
